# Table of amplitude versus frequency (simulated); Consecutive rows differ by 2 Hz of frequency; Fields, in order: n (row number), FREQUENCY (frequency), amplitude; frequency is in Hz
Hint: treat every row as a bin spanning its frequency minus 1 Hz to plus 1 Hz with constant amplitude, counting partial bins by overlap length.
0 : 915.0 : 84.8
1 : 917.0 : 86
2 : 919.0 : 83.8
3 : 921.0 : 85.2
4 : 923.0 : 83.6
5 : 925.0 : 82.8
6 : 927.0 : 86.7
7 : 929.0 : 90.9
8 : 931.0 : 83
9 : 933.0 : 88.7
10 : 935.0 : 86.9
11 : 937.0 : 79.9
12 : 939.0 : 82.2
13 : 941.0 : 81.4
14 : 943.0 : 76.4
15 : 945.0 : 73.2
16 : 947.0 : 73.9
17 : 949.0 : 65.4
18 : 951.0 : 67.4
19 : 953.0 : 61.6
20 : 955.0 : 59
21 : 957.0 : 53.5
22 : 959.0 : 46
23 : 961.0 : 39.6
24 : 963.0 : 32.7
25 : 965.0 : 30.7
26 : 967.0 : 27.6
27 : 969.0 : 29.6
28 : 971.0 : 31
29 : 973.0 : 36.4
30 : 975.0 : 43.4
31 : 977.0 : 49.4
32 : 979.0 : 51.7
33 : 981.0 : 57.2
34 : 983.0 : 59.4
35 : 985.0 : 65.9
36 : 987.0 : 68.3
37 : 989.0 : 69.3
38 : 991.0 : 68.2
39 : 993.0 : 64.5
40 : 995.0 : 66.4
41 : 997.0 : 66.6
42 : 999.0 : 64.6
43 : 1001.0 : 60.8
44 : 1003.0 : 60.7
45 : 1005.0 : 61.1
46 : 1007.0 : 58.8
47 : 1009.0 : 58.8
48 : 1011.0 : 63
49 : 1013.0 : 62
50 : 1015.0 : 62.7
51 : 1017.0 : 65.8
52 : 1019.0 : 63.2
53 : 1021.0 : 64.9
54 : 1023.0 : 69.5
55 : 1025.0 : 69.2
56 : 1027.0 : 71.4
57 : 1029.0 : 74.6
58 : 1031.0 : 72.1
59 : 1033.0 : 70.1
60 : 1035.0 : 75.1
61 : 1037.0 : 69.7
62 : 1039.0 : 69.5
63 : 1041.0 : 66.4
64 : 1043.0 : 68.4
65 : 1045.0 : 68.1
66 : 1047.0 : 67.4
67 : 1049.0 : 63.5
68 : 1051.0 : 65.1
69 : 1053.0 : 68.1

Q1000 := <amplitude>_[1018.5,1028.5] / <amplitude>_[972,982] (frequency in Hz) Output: 1.4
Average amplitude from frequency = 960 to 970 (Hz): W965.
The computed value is 32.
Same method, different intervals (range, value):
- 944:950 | 70.8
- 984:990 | 67.8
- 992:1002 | 64.6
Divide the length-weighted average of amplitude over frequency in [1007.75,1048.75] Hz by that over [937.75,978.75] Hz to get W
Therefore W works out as 1.3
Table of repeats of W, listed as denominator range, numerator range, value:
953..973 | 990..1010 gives 1.58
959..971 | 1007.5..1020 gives 1.89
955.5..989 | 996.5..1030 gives 1.40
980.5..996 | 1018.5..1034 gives 1.07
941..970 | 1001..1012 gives 1.13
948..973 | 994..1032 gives 1.45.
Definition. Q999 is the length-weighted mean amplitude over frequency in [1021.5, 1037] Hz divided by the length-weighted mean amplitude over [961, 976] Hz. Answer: 2.13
